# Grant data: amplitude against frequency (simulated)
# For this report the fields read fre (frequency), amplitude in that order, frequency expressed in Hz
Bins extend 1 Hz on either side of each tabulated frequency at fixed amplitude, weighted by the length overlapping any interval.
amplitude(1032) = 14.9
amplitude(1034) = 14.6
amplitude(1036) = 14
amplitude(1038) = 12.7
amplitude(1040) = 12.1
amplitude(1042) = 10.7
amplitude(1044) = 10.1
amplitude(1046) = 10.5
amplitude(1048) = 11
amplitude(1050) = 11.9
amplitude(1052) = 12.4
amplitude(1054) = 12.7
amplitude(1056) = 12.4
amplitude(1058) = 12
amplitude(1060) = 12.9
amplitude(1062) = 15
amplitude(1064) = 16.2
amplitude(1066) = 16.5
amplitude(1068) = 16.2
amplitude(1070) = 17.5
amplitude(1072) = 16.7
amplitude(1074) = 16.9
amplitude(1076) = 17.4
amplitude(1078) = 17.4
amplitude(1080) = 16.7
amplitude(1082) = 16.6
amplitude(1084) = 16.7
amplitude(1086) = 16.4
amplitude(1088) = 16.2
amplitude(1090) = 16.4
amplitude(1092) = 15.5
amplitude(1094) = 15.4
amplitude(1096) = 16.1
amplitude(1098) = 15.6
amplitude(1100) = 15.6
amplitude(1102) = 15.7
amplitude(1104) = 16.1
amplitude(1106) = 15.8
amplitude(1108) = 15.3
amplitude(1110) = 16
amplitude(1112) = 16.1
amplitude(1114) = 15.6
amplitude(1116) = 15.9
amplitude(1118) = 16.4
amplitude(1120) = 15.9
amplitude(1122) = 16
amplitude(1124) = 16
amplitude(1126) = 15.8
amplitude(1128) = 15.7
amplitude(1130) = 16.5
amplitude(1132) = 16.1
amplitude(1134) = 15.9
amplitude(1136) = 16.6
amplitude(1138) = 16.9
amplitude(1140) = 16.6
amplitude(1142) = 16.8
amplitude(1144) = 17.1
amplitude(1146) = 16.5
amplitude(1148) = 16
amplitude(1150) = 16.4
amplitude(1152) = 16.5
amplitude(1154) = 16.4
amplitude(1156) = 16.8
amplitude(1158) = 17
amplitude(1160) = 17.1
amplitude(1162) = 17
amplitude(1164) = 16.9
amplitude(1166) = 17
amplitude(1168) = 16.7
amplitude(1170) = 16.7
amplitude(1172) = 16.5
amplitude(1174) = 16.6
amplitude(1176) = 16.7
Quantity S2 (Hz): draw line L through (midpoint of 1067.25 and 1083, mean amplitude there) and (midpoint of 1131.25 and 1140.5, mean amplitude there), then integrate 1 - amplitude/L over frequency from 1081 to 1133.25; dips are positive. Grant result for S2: 2.2 Hz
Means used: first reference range 16.9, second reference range 16.4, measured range 16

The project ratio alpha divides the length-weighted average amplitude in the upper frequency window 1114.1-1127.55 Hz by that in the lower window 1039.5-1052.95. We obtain 1.42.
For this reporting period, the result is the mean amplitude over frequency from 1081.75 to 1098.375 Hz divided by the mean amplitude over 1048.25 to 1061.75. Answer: 1.29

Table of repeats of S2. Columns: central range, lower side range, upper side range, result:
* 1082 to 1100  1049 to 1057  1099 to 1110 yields -1.5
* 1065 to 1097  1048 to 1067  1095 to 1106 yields -4.0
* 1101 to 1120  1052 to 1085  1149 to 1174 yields 0.2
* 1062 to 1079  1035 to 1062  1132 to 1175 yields -4.8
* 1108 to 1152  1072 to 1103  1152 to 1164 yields 1.1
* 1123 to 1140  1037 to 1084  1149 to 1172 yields -0.2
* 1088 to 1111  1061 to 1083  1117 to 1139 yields 0.9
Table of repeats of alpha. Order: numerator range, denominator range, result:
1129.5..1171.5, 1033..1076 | 1.22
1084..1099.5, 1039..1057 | 1.39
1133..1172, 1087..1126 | 1.05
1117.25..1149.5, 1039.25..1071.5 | 1.24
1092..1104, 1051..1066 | 1.16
